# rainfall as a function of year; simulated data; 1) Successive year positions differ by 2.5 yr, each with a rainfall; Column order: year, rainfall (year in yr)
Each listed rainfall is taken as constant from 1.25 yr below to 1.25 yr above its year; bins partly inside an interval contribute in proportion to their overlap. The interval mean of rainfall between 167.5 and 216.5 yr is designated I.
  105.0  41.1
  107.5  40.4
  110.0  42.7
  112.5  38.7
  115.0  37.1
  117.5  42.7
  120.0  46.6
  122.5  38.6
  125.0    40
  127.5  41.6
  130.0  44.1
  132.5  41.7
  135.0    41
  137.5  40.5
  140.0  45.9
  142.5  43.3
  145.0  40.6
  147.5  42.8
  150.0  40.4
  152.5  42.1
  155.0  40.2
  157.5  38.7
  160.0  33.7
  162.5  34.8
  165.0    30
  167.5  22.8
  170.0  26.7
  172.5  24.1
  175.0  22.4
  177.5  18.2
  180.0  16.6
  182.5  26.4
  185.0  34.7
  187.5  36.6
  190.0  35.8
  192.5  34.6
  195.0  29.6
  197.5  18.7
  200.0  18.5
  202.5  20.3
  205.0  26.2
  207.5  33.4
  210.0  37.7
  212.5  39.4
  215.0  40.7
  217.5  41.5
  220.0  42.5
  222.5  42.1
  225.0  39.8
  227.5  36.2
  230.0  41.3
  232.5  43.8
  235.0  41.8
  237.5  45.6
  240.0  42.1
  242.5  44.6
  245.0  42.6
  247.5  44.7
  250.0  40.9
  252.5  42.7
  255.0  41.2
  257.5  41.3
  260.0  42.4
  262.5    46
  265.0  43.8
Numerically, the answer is 28.4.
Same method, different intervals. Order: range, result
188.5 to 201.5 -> 27.5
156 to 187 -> 27.8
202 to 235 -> 37.9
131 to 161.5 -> 40.9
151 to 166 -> 36.8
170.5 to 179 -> 21.9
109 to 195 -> 36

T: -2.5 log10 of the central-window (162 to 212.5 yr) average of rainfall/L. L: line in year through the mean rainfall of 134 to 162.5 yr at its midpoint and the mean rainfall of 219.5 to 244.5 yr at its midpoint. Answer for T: 0.44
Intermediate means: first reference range 40.6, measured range 27.6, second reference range 42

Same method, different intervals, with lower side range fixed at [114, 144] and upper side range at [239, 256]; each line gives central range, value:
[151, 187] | 0.38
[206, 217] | 0.13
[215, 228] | 0.05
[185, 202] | 0.41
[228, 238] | 0.01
